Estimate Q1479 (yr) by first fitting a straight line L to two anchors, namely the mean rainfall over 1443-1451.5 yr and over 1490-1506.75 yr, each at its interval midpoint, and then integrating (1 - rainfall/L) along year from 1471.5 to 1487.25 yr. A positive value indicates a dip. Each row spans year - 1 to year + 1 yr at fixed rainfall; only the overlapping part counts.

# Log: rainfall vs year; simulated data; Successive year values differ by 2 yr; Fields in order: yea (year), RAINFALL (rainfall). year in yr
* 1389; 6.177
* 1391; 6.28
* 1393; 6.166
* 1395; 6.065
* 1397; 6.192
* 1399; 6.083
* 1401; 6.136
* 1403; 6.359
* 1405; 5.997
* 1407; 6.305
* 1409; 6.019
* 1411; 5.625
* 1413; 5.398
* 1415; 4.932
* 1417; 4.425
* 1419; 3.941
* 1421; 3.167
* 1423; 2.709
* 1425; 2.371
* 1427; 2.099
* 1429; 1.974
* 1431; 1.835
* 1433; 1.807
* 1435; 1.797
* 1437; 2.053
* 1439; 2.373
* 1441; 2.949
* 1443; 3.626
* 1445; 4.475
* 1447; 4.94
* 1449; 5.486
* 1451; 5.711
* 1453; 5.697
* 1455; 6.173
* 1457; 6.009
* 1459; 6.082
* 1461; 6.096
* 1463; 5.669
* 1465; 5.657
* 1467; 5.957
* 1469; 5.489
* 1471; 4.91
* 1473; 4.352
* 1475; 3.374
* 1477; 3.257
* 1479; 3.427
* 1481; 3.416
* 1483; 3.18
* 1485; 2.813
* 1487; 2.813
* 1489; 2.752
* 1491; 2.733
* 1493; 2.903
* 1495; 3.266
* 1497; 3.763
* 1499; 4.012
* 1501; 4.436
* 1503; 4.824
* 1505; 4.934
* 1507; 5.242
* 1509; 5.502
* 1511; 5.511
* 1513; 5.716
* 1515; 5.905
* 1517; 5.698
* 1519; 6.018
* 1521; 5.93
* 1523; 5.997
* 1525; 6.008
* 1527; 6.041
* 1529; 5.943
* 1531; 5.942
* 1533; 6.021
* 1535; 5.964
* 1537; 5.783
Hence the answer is 3.3 yr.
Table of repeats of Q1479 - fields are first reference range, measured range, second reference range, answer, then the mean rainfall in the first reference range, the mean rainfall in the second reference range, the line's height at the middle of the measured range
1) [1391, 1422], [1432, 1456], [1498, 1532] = 6.98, 5.55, 5.51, 5.53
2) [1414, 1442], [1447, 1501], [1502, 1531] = -4.60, 2.75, 5.67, 4.27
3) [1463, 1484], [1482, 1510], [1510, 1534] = 7.24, 4.37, 5.89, 5.08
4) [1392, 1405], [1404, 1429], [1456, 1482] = 6.63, 6.15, 4.9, 5.83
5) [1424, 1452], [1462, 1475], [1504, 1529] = -3.43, 3.11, 5.72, 4.12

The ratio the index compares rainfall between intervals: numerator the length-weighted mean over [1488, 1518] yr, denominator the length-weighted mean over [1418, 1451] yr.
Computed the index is 1.5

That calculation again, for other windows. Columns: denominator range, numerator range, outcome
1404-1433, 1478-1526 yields 1.12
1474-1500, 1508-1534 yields 1.83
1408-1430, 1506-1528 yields 1.49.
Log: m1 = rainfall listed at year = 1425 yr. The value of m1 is 2.371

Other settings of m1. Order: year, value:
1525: 6.008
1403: 6.359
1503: 4.824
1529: 5.943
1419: 3.941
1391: 6.28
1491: 2.733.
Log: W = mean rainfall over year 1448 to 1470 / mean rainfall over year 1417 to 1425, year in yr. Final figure 1.76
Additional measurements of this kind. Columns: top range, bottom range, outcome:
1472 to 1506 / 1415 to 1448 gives 1.19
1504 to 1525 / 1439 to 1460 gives 1.14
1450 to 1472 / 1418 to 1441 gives 2.40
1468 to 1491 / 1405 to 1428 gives 0.82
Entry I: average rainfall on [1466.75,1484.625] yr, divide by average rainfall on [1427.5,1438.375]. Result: 2.1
